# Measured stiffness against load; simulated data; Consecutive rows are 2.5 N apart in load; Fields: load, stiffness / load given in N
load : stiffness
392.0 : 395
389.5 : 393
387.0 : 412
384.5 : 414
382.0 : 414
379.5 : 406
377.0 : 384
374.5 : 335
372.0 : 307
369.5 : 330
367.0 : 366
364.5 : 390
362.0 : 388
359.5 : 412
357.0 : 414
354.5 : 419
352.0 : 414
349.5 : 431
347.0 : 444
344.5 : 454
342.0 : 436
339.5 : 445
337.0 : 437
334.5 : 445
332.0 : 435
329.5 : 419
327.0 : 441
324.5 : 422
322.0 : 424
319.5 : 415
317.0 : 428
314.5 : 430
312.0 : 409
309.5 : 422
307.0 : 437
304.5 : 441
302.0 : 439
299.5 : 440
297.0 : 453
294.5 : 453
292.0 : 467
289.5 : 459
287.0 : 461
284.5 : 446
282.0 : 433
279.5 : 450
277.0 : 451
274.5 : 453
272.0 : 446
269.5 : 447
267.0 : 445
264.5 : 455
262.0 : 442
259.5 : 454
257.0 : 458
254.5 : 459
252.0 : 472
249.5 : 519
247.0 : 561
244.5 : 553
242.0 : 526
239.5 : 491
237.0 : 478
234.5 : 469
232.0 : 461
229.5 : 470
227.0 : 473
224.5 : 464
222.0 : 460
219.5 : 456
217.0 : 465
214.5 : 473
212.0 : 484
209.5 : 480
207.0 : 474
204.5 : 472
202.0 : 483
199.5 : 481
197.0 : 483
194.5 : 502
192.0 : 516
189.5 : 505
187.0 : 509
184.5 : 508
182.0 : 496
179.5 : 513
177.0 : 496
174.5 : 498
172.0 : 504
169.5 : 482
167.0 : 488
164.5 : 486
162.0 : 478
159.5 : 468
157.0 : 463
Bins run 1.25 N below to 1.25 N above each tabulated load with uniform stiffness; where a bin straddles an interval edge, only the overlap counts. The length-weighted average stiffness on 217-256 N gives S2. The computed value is 487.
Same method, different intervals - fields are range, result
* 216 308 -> 465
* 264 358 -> 438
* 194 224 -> 475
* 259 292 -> 450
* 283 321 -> 440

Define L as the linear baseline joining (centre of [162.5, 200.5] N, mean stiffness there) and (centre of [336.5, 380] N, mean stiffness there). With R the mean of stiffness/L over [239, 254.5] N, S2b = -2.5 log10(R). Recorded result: -0.12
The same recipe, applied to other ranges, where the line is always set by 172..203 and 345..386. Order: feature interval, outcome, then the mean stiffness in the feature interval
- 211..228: 0.03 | 468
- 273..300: -0.03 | 452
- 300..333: -0.01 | 428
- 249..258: -0.03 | 474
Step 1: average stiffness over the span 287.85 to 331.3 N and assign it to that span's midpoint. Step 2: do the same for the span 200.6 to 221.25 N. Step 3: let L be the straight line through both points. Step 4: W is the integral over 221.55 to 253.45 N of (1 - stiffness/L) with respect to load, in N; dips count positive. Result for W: -2.06 N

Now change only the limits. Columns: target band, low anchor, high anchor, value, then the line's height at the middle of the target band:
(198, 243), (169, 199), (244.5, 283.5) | 0.9 N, 485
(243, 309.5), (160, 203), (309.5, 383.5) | -2.1 N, 447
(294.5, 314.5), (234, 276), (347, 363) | 0.5 N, 447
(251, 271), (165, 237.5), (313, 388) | 0.0 N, 455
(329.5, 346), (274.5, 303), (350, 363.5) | -0.7 N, 421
